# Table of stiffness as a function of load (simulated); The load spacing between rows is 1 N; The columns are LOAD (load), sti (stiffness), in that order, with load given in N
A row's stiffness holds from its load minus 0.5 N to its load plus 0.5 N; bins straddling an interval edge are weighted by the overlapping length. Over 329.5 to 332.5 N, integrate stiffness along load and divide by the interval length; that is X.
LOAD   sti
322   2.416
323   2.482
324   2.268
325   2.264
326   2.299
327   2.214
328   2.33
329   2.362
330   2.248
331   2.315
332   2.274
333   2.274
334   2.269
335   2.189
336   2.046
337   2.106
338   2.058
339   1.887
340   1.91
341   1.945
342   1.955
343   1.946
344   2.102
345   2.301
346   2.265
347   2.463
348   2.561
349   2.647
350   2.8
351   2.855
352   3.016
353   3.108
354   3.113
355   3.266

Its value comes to 2.28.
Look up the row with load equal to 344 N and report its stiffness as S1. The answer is 2.102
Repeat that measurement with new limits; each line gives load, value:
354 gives 3.113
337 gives 2.106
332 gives 2.274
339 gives 1.887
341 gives 1.945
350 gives 2.8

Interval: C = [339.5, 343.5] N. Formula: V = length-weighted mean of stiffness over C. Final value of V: 1.94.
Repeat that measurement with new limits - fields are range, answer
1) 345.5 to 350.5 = 2.55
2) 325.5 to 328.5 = 2.28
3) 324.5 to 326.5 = 2.28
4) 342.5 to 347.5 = 2.22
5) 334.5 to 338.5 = 2.1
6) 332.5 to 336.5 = 2.19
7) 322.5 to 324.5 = 2.38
